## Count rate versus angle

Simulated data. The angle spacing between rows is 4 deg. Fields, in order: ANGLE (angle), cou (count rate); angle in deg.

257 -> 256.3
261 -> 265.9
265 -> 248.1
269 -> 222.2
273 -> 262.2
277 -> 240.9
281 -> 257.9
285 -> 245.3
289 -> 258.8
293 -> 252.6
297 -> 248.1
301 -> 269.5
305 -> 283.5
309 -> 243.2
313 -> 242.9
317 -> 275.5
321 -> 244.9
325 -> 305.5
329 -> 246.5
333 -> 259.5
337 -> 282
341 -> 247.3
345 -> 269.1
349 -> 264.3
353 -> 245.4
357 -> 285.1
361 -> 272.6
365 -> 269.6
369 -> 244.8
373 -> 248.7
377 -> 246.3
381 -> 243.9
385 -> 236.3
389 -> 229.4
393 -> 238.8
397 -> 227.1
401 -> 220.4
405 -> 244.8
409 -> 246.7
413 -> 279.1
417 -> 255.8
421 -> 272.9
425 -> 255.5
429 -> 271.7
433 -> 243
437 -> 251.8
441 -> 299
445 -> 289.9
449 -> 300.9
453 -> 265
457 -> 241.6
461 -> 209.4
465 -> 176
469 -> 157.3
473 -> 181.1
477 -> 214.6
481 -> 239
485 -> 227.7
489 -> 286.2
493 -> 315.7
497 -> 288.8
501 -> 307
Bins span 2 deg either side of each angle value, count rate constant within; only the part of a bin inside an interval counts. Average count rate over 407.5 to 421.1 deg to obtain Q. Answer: 263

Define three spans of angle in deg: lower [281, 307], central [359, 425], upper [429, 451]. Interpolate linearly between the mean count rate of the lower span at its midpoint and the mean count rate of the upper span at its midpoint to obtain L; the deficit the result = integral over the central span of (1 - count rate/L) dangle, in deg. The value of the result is 5.4 deg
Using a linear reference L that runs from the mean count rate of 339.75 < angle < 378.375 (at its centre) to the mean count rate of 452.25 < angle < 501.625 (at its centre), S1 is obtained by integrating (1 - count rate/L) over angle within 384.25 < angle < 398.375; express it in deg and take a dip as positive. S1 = 1.1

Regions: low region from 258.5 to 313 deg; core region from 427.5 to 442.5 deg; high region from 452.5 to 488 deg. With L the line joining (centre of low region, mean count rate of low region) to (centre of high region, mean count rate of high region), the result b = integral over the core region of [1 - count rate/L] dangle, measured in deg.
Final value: -3.1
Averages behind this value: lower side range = 253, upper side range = 212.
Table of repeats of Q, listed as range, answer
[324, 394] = 257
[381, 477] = 243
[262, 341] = 257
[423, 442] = 262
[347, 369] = 265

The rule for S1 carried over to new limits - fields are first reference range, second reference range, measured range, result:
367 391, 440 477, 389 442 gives -3.4 deg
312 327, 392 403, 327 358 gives -0.6 deg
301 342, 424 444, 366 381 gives 1.0 deg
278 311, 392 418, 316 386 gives -2.8 deg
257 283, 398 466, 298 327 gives -1.7 deg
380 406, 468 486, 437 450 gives -4.4 deg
